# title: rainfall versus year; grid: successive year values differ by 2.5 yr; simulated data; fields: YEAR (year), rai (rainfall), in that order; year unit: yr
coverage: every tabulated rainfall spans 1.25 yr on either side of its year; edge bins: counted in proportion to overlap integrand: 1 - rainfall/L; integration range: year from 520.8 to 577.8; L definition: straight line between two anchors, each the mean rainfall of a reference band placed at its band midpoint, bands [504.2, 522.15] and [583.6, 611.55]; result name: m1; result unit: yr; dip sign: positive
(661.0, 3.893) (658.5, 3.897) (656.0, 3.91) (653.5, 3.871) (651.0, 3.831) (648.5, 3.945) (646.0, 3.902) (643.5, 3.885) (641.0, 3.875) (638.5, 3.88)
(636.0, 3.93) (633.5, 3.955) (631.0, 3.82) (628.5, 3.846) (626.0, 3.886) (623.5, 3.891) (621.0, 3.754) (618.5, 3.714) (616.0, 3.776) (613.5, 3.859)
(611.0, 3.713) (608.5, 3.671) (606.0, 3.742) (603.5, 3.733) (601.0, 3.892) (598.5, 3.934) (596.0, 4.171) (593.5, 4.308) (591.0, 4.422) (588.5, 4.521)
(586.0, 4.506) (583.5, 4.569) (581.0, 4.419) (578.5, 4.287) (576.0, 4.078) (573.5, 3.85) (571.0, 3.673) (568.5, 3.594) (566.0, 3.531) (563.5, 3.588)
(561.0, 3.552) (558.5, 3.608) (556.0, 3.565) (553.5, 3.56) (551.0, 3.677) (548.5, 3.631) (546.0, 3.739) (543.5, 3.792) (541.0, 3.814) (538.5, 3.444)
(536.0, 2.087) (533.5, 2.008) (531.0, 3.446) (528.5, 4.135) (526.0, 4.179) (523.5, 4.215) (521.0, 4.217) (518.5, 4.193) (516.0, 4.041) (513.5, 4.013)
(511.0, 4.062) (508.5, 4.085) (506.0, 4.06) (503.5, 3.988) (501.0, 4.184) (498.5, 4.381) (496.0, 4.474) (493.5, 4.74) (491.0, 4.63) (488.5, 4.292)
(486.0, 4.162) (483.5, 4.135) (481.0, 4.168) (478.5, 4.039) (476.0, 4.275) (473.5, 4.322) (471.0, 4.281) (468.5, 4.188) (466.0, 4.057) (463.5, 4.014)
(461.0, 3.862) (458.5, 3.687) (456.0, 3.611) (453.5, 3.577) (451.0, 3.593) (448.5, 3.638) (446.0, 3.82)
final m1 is 6.8 yr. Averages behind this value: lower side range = 4.09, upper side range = 4.09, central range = 3.6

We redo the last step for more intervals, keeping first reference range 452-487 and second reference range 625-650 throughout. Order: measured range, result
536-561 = 2.5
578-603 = -2.3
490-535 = -0.6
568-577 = 0.3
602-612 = 0.5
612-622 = 0.3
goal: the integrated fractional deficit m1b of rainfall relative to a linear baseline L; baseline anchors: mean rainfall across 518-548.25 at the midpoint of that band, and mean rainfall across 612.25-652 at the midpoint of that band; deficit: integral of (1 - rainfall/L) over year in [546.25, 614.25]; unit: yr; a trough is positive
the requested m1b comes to -3.5 yr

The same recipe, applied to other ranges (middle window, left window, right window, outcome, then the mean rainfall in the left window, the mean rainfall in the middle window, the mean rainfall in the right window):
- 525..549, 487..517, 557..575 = 3.0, 4.25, 3.41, 3.63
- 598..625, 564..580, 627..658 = 0.5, 3.83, 3.79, 3.89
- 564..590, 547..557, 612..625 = -2.9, 3.61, 4.09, 3.8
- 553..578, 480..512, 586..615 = 2.5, 4.26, 3.68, 4.02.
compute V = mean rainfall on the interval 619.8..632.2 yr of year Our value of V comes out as 3.84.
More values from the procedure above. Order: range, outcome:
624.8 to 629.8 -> 3.87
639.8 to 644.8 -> 3.88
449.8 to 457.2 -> 3.59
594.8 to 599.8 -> 4.05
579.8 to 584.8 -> 4.49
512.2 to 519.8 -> 4.08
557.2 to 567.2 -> 3.57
